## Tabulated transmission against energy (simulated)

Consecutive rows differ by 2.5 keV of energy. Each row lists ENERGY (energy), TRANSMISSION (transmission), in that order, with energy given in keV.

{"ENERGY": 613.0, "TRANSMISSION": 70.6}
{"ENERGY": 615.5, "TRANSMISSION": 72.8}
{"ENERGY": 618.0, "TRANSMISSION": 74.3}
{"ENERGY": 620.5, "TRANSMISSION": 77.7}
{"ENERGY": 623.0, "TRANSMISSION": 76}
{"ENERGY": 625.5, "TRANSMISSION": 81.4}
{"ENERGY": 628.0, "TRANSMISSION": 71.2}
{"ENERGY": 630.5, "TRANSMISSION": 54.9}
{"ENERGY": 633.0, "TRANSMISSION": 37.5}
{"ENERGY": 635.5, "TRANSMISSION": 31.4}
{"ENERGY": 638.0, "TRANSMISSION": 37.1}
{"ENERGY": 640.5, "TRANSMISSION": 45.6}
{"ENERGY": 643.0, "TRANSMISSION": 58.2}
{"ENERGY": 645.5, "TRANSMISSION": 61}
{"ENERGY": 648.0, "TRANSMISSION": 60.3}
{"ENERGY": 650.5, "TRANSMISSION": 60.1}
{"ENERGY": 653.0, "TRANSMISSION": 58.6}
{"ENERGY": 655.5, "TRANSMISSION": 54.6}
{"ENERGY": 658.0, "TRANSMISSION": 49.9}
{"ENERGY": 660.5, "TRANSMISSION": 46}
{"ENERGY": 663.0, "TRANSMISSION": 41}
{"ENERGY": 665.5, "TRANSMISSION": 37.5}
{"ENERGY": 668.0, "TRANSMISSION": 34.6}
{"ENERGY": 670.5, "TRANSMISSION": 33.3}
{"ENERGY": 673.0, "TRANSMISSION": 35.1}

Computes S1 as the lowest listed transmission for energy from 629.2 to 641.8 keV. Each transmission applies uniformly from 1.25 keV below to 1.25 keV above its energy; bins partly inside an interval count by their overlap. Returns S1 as 31.4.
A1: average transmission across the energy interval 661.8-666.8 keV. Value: 39.2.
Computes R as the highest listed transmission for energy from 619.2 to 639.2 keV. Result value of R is 81.4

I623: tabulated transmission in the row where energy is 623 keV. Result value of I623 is 76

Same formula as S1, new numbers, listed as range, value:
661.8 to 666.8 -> 37.5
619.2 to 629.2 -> 71.2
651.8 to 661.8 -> 46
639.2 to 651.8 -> 45.6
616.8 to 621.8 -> 74.3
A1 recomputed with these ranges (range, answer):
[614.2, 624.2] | 75.2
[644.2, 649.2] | 60.6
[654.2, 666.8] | 45.8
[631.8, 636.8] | 34.4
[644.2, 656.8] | 58.9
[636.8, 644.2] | 47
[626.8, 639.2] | 46.4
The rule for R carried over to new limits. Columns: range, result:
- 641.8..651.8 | 61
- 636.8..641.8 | 45.6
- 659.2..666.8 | 46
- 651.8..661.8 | 58.6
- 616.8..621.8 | 77.7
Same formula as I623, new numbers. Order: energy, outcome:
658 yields 49.9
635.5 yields 31.4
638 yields 37.1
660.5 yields 46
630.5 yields 54.9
